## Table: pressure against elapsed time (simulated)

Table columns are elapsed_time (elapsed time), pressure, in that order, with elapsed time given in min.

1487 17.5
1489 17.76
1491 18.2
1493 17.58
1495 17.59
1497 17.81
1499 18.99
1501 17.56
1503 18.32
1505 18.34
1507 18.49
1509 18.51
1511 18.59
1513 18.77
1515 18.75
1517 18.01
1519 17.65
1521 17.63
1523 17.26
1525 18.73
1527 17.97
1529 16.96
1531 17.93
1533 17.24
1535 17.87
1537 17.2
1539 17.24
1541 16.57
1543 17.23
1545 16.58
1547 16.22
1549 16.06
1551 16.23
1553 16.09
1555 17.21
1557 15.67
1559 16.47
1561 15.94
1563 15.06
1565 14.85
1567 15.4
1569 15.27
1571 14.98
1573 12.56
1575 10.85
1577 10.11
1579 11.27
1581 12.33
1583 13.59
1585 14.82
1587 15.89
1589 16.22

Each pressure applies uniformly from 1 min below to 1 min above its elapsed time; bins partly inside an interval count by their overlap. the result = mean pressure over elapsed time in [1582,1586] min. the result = 14.2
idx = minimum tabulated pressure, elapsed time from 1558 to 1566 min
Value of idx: 14.85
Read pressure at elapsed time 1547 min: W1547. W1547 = 16.22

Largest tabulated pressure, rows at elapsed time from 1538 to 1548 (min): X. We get 17.24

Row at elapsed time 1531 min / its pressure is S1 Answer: 17.93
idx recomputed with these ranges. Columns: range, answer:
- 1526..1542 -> 16.57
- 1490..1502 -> 17.56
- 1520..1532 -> 16.96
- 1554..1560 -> 15.67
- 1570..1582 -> 10.11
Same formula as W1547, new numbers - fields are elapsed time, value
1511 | 18.59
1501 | 17.56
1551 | 16.23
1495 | 17.59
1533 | 17.24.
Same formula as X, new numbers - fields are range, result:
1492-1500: 18.99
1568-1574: 15.27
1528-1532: 17.93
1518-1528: 18.73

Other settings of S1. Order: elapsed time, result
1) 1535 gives 17.87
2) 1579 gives 11.27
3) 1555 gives 17.21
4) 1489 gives 17.76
